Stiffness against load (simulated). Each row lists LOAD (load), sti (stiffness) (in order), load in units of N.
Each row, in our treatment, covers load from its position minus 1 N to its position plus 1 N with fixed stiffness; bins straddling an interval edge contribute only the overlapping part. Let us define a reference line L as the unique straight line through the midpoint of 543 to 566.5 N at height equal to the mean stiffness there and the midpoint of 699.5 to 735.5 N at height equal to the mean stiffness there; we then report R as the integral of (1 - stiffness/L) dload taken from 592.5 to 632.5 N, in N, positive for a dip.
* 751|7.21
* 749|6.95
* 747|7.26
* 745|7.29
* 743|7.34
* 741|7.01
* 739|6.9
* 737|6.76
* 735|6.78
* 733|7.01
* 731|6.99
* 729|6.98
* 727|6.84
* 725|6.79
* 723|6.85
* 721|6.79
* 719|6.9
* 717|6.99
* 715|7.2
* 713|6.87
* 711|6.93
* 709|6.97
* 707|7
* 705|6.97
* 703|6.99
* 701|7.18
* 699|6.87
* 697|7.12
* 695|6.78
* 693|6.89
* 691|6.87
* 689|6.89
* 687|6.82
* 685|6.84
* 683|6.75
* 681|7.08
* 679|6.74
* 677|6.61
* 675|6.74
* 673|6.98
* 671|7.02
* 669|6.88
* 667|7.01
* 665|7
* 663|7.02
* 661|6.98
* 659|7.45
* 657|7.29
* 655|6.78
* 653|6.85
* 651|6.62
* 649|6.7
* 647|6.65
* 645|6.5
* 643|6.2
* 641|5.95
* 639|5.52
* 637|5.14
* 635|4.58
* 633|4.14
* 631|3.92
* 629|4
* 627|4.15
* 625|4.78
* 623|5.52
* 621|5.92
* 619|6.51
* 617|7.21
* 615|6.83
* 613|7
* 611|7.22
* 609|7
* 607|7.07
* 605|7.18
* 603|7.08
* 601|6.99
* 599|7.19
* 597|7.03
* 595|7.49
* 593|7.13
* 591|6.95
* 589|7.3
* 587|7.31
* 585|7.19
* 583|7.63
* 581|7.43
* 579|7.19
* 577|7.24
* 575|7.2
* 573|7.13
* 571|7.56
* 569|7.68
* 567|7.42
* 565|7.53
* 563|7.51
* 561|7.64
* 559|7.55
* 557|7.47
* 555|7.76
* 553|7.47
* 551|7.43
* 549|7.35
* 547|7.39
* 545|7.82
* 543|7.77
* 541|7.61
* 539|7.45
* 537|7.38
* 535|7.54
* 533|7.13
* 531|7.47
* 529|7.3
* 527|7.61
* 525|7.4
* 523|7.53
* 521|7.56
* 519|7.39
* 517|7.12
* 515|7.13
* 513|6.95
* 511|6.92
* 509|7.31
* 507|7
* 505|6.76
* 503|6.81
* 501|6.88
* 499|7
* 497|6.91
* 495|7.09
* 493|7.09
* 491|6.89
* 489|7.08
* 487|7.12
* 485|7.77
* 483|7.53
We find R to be 5.54 N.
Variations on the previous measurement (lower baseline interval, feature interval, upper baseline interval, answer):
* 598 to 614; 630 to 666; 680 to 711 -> 4.3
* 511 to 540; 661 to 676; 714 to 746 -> 0.3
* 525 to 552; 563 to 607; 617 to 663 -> -3.5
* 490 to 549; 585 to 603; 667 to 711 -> -0.2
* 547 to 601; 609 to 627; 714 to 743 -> 2.4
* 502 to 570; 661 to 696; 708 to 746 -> 0.9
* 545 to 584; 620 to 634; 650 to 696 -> 4.9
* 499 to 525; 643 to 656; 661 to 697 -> 0.5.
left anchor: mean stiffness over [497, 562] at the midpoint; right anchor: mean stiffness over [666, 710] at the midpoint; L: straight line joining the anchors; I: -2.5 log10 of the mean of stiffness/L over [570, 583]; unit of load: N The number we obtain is -0.02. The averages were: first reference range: 7.33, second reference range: 6.91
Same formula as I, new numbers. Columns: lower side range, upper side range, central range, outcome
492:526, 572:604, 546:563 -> -0.05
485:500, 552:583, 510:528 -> -0.01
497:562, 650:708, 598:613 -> 0.00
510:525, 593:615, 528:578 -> -0.04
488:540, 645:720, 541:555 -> -0.06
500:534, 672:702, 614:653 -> 0.23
